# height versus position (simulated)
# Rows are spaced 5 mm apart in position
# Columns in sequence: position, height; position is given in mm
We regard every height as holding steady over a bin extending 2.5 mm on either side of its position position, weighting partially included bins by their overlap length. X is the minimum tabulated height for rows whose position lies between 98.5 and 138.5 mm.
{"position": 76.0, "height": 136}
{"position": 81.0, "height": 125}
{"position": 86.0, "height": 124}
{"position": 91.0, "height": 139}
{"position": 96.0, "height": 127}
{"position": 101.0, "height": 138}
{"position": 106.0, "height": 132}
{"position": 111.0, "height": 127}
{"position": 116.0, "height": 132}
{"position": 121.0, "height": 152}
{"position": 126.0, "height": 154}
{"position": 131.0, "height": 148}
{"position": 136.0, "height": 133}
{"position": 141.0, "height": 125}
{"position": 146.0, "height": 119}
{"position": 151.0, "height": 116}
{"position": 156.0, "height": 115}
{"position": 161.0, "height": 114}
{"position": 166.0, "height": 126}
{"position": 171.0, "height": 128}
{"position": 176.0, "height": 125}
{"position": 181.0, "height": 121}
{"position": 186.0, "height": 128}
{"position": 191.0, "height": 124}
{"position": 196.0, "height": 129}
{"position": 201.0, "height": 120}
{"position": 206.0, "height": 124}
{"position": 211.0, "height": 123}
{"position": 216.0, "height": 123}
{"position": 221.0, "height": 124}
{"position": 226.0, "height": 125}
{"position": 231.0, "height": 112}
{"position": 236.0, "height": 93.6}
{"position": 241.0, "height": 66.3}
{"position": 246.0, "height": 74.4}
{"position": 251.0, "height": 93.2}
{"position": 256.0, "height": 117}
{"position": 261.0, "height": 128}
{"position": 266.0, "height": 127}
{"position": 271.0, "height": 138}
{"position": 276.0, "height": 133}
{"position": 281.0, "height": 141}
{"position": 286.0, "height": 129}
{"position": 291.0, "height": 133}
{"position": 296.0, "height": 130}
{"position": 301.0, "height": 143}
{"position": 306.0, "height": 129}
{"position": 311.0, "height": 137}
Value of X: 127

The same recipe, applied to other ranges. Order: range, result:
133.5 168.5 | 114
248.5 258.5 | 93.2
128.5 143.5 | 125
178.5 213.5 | 120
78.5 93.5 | 124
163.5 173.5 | 126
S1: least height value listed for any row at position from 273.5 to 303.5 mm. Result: 129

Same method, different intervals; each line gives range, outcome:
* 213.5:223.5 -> 123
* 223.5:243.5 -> 66.3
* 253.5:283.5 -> 117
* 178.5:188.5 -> 121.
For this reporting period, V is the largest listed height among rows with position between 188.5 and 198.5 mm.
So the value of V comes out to 129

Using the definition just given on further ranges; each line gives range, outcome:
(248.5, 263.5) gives 128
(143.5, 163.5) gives 119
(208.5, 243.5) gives 125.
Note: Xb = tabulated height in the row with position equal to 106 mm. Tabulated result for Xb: 132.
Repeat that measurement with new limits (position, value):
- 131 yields 148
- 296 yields 130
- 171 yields 128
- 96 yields 127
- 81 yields 125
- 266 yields 127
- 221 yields 124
